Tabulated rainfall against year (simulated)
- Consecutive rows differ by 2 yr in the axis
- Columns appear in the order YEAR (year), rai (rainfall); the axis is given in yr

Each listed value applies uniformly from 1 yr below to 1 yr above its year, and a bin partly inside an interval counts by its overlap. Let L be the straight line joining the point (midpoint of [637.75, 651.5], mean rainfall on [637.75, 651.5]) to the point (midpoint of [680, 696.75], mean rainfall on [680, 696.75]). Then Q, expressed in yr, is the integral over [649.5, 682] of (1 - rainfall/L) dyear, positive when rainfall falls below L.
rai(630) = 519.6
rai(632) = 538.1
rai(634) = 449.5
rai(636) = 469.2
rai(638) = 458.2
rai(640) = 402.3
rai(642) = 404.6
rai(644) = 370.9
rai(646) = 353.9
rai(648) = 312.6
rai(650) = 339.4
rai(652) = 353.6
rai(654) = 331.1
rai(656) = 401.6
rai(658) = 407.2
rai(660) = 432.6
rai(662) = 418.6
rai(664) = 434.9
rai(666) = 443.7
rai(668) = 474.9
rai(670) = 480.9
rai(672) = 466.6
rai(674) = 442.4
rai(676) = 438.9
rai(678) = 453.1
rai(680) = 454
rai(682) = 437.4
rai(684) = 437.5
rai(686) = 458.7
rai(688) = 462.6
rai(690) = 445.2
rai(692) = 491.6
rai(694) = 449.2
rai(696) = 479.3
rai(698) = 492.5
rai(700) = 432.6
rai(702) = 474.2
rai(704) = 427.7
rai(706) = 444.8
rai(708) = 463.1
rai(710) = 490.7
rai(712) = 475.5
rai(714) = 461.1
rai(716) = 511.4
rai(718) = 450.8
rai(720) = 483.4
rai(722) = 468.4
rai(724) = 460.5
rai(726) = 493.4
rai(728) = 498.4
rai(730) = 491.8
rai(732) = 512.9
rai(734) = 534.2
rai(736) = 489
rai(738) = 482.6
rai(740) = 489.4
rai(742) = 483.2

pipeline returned -0.9 yr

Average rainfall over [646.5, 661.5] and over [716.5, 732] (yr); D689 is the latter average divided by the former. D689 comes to 1.30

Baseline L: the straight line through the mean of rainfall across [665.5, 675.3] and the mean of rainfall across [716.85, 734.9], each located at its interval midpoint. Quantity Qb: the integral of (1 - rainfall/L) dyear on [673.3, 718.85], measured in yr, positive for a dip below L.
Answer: 1.4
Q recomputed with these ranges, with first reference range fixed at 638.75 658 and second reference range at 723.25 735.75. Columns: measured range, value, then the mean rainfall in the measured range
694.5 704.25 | -0.3 yr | 463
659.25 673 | -1.9 yr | 451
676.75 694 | -1.1 yr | 454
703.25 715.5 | 0.1 yr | 463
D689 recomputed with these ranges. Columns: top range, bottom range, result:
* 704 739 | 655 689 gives 1.08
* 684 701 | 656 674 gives 1.05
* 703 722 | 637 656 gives 1.26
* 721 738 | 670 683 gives 1.09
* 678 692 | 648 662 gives 1.20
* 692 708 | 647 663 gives 1.23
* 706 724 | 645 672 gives 1.18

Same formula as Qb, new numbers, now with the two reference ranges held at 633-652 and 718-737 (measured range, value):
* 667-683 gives -1.0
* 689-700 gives -0.4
